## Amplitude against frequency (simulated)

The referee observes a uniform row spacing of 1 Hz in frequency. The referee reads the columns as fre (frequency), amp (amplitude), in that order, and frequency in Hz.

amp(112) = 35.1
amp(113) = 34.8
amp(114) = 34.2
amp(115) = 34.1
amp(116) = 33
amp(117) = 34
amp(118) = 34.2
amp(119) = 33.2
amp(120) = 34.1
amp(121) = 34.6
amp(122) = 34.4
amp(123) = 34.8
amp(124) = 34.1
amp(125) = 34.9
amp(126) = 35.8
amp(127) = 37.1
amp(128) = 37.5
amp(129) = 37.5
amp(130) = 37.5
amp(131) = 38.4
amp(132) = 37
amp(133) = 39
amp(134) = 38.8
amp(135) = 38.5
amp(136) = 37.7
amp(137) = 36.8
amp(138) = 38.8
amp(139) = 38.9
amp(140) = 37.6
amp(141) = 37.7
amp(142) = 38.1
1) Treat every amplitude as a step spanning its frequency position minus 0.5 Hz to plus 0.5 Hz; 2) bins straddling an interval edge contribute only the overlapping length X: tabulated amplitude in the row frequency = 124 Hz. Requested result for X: 34.1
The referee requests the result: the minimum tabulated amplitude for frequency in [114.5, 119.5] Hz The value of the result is 33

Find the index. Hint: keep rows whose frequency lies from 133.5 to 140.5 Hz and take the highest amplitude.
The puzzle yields 38.9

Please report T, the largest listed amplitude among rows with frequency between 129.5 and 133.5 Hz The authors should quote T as 39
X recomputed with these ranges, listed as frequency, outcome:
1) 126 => 35.8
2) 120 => 34.1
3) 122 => 34.4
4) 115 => 34.1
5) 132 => 37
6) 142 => 38.1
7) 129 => 37.5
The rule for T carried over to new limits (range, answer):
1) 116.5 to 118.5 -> 34.2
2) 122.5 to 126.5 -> 35.8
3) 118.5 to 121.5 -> 34.6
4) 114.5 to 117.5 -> 34.1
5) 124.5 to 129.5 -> 37.5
